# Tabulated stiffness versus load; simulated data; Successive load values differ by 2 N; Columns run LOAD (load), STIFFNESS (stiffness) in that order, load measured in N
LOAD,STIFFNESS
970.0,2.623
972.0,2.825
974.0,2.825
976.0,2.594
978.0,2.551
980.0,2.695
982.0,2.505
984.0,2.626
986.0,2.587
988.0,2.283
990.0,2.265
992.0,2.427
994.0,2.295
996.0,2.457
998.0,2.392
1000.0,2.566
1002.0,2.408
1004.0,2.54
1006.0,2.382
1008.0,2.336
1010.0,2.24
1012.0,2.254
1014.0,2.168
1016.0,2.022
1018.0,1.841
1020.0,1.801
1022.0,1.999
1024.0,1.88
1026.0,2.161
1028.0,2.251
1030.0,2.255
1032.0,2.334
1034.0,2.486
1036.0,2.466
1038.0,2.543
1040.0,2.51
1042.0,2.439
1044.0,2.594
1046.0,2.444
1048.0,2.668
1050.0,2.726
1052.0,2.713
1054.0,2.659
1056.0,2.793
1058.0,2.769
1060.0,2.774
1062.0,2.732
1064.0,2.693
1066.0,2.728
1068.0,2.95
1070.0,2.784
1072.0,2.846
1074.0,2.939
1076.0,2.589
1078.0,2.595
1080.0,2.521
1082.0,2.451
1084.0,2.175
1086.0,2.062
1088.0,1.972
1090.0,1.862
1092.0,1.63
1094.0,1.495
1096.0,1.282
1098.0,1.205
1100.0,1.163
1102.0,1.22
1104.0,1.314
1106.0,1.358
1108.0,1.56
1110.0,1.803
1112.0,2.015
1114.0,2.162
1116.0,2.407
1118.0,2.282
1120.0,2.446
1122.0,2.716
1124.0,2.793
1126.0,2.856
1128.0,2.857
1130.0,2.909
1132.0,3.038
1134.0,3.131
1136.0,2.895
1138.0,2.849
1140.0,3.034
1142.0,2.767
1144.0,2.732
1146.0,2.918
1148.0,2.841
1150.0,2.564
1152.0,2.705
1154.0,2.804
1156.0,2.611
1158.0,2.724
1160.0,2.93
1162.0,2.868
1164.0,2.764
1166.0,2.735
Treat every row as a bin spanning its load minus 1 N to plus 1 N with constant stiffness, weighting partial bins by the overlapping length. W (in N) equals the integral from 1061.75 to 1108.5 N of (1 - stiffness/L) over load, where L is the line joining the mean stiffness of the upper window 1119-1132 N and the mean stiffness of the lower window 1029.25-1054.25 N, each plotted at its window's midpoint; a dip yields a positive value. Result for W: 9.94 N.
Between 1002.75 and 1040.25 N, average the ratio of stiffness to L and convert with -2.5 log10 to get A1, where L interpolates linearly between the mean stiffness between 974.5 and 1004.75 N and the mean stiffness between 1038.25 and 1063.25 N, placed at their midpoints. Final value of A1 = 0.154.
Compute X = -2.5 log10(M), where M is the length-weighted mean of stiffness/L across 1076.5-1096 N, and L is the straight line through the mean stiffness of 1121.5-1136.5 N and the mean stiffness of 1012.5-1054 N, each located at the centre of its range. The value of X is 0.27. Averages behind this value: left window 2.32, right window 2.91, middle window 2.06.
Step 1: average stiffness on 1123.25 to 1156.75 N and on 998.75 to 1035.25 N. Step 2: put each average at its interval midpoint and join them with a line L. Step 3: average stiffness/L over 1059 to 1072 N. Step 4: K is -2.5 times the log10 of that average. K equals -0.13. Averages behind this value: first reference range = 2.22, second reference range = 2.84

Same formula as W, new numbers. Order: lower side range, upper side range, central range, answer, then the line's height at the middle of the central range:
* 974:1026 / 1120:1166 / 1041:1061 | -1.2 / 2.51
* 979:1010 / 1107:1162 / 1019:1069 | 0.5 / 2.52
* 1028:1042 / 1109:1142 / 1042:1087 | -2.7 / 2.49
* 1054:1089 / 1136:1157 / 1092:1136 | 10.0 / 2.71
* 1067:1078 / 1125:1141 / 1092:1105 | 7.1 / 2.86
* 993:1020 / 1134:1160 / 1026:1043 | -0.1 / 2.39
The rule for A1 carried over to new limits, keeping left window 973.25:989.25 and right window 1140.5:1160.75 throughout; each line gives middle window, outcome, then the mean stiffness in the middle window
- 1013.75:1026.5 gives 0.31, 1.96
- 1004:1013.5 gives 0.13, 2.32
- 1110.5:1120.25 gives 0.22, 2.22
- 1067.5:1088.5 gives 0.06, 2.54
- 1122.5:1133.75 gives -0.06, 2.9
